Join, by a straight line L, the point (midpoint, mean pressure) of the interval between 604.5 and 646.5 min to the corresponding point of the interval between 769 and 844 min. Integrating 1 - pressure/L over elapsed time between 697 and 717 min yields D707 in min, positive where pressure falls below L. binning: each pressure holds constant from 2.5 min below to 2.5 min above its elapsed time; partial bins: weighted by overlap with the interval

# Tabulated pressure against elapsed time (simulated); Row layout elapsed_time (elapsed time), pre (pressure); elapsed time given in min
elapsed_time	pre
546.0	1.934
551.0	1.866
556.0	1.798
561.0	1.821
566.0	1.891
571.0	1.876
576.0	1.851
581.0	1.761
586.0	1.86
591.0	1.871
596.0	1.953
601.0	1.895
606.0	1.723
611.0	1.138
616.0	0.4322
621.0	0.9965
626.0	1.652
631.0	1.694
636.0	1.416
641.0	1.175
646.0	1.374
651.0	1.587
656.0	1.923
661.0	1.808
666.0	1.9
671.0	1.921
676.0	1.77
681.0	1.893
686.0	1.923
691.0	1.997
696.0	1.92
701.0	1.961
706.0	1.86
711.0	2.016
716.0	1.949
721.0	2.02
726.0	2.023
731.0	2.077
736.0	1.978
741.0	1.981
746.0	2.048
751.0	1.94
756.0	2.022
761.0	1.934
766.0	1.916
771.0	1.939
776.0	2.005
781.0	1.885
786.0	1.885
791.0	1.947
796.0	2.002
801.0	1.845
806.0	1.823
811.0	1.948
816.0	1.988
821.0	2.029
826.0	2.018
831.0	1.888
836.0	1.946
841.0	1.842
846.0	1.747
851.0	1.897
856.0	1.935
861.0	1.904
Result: -4.8 min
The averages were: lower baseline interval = 1.27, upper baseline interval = 1.93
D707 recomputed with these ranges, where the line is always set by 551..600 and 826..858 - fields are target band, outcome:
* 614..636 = 7.4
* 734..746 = -0.8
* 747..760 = -0.7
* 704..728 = -1.3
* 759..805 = -1.1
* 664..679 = 0.0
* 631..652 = 5.1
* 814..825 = -0.7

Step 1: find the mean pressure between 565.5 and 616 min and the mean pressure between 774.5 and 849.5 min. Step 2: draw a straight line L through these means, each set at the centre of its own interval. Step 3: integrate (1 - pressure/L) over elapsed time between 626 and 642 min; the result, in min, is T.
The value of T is 2.4 min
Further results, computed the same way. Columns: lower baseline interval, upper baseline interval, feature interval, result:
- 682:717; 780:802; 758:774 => -0.1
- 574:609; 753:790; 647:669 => 1.1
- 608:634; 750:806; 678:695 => -4.8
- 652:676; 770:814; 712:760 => -2.8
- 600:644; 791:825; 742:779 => -3.9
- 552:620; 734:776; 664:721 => -1.9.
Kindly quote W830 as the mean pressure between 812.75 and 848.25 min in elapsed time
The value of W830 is 1.92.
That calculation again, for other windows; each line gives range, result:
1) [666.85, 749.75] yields 1.96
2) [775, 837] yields 1.94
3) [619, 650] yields 1.4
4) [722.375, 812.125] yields 1.96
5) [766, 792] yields 1.93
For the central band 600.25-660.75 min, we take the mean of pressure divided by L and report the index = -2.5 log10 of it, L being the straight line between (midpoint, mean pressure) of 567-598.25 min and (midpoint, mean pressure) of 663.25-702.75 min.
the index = 0.309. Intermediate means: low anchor 1.86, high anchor 1.91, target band 1.42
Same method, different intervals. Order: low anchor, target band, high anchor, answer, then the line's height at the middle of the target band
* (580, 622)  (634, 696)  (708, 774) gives 0.00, 1.74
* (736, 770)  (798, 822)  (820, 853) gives 0.00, 1.93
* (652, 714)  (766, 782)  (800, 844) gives -0.02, 1.92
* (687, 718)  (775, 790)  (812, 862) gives 0.01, 1.93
